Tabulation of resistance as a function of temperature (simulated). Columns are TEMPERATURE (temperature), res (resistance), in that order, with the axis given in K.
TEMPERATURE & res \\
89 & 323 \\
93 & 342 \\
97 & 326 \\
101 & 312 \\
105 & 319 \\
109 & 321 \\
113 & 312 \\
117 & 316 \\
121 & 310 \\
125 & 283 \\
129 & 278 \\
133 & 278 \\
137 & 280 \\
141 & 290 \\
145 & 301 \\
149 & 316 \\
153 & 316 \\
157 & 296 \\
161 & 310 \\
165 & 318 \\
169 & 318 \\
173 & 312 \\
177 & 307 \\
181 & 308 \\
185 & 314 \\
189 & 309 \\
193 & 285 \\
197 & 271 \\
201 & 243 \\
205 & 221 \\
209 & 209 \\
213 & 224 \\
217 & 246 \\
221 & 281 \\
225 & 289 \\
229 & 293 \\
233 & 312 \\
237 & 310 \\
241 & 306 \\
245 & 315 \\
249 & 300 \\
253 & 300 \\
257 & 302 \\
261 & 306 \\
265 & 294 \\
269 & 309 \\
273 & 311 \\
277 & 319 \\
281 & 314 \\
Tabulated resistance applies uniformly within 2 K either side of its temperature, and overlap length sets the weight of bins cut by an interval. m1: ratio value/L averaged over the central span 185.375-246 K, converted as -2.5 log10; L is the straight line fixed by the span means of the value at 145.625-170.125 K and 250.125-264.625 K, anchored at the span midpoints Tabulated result 0.12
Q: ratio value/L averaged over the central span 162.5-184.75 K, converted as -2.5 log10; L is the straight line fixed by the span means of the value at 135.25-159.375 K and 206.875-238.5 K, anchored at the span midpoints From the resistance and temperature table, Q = -0.08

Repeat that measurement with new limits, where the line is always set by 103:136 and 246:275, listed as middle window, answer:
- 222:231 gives 0.05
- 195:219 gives 0.27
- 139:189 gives -0.02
